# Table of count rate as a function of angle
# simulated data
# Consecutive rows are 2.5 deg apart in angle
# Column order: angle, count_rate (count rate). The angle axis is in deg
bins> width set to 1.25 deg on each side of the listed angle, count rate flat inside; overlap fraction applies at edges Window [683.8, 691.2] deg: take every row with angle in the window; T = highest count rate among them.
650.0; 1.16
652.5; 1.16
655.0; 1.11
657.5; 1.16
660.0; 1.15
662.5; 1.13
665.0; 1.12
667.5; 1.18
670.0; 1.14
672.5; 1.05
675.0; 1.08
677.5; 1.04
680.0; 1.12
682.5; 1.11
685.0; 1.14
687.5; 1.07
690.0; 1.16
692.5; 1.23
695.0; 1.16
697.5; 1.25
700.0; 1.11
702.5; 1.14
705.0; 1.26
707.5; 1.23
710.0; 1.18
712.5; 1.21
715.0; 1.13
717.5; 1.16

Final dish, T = 1.16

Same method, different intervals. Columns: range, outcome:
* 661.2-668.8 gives 1.18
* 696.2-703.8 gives 1.25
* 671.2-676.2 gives 1.08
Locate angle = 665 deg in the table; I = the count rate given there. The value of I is 1.12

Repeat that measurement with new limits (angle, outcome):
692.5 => 1.23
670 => 1.14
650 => 1.16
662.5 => 1.13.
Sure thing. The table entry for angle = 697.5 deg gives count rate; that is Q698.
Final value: 1.25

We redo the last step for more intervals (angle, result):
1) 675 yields 1.08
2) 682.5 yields 1.11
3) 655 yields 1.11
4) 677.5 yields 1.04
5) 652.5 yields 1.16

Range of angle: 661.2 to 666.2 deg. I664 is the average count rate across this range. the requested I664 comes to 1.13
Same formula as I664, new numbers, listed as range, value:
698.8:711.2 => 1.18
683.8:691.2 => 1.12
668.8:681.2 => 1.09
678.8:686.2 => 1.12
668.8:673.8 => 1.09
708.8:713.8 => 1.19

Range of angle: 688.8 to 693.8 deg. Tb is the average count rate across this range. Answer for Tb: 1.2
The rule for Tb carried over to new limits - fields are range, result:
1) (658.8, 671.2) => 1.14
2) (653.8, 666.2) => 1.13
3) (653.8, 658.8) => 1.14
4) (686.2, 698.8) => 1.17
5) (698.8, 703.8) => 1.13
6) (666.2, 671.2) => 1.16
